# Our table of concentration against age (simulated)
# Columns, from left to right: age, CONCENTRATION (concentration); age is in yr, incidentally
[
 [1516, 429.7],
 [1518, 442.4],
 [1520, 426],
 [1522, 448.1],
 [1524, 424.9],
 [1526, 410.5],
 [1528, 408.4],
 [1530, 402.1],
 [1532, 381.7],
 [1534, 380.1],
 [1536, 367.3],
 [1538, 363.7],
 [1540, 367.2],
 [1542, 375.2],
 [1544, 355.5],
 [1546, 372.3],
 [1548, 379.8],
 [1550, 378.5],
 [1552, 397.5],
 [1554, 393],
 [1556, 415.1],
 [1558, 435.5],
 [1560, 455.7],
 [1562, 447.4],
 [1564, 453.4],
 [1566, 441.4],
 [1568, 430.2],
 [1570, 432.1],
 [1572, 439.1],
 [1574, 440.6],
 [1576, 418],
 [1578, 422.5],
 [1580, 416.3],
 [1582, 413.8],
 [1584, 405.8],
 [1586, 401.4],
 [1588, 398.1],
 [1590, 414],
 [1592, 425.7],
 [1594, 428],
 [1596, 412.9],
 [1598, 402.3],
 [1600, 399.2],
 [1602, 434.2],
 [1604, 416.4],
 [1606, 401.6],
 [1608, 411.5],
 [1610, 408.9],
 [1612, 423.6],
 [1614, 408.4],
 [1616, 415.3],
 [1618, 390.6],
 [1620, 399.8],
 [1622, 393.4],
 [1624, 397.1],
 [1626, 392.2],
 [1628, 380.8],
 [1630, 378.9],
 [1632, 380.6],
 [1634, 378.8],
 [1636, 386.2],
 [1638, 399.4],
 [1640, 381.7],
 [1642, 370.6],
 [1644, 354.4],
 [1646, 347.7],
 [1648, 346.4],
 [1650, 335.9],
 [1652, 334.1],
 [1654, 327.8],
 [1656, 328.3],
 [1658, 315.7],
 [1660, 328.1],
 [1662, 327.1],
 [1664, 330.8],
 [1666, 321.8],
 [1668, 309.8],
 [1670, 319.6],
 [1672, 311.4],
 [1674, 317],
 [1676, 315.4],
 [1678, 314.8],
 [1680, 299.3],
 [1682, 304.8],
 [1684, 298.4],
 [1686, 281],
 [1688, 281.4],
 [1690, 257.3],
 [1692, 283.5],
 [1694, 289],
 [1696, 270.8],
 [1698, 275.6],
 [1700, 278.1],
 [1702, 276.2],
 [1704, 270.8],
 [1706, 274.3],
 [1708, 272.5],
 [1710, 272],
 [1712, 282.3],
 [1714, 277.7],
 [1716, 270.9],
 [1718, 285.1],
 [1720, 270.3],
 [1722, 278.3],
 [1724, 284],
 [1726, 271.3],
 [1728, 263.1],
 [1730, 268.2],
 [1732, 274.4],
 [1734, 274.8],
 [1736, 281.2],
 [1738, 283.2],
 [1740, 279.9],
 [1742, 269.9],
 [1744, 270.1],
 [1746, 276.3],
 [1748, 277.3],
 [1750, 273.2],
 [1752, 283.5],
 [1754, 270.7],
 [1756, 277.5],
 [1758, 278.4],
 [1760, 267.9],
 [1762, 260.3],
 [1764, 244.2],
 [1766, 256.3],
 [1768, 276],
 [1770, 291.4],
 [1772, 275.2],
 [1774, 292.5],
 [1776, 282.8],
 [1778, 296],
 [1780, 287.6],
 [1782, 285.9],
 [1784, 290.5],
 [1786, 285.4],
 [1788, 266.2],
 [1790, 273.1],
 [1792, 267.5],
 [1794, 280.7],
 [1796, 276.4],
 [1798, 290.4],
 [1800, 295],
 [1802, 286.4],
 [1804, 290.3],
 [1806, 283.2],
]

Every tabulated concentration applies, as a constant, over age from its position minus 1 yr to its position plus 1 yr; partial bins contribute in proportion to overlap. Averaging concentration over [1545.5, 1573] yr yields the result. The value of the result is 420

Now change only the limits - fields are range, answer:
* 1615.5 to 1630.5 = 393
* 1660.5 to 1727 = 290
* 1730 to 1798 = 277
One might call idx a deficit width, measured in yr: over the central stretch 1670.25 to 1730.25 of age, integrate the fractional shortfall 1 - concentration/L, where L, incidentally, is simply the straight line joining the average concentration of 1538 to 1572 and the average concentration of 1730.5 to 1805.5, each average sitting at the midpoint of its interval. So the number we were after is 6.7 yr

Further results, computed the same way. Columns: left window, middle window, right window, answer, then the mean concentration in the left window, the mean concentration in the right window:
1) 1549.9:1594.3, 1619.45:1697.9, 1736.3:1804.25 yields 5.7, 423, 278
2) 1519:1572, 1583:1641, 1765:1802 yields -4.8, 406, 282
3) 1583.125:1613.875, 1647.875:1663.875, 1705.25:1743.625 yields 0.9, 412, 275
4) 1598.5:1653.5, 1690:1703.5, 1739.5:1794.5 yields 2.2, 387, 276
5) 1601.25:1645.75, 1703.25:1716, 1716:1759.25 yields 1.3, 395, 276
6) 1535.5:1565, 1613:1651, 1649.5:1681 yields -4.2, 398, 321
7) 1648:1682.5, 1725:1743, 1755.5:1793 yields 1.2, 321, 277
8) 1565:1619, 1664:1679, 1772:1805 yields 1.9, 417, 284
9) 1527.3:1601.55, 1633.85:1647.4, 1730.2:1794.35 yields -0.6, 408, 276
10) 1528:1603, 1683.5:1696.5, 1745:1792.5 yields 1.9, 408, 277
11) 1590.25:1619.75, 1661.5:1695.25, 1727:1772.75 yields 3.8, 412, 273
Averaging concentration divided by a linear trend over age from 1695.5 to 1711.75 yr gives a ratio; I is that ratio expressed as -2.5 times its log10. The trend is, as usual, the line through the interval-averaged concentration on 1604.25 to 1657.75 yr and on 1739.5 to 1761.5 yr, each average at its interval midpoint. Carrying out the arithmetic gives 0.15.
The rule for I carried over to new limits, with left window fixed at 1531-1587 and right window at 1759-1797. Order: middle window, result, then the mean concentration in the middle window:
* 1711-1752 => 0.11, 276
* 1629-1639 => -0.07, 385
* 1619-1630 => -0.07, 391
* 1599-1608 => -0.09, 413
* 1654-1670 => 0.07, 323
